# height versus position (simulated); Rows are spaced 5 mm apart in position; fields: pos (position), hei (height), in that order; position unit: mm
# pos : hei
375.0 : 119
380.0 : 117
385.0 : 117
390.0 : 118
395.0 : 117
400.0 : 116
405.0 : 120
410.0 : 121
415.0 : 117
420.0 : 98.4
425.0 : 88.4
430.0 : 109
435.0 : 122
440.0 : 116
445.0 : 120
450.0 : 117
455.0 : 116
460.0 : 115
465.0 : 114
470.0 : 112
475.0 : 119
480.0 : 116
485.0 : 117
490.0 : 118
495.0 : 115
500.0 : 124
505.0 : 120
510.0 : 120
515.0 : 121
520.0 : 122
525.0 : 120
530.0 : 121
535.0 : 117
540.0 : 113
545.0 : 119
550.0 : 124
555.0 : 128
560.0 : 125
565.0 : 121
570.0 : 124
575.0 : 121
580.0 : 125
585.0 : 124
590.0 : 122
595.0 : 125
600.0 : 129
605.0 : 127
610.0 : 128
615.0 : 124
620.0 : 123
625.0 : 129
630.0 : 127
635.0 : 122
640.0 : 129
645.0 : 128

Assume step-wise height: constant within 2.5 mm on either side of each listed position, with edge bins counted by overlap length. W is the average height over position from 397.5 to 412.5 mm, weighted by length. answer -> 119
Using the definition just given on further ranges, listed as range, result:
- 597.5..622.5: 126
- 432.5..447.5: 119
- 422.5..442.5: 109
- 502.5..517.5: 120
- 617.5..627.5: 126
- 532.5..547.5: 116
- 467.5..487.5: 116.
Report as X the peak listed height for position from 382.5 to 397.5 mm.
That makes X 118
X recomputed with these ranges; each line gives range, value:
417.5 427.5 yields 98.4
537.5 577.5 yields 128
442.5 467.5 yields 120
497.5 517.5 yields 124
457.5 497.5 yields 119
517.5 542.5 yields 122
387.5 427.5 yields 121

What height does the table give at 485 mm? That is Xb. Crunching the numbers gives 117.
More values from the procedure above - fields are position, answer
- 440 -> 116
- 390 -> 118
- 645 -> 128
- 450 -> 117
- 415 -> 117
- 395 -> 117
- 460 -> 115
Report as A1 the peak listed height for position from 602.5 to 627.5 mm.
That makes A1 129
